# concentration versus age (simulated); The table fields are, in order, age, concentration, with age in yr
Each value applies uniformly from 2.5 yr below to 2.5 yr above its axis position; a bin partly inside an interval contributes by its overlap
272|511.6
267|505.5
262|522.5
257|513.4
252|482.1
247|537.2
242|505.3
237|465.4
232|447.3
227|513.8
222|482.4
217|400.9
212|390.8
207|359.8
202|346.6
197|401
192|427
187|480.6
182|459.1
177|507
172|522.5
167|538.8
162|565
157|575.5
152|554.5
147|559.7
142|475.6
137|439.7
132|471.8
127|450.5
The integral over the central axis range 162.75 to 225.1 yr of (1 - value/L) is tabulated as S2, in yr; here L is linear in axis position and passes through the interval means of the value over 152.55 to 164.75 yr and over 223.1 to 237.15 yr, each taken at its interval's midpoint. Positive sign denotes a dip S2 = 9.2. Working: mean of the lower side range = 567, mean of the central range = 447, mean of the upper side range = 478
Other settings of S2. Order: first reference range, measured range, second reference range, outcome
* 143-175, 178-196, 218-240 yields 2.19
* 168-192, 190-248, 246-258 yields 7.17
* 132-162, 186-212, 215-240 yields 4.67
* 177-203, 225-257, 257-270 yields -0.22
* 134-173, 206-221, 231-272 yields 3.37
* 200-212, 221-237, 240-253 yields -1.20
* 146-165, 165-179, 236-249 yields 0.75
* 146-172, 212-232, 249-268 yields 2.68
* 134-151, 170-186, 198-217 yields -2.41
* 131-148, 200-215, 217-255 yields 3.61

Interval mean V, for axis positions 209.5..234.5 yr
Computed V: 447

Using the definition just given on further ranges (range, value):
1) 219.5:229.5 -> 498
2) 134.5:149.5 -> 492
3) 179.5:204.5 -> 423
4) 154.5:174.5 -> 550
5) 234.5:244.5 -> 485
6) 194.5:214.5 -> 375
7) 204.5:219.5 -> 384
